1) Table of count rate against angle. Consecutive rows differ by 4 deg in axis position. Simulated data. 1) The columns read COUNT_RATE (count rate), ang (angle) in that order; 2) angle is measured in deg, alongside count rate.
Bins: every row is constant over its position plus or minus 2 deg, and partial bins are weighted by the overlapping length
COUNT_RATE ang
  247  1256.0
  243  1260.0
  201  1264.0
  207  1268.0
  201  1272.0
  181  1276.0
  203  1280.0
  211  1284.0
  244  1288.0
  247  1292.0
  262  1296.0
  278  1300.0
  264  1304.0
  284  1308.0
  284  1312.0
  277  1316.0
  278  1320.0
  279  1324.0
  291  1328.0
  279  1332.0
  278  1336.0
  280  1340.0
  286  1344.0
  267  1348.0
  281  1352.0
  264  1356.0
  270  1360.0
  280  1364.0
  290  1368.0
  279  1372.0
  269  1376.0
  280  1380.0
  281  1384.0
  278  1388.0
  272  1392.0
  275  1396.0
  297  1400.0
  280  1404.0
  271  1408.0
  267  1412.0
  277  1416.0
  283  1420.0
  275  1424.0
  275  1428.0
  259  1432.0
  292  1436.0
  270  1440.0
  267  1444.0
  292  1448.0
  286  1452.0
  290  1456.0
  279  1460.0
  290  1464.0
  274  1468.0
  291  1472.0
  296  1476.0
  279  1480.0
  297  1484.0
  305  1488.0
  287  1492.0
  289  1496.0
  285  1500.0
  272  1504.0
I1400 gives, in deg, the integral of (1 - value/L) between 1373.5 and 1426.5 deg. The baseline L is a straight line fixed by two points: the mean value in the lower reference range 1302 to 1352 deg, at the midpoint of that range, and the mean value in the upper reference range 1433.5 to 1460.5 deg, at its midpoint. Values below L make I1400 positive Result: 0.67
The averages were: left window 279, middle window 277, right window 282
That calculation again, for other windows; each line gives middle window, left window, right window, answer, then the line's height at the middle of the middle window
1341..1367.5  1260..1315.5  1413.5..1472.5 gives -2.1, 255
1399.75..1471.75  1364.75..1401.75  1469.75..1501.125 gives 1.7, 286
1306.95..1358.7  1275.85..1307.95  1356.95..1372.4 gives -3.2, 263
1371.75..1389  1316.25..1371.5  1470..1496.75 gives 0.3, 282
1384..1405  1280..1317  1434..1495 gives -0.5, 274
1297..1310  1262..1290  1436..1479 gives -3.3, 219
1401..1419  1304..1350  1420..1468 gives 0.3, 279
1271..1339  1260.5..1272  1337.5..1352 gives -3.6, 243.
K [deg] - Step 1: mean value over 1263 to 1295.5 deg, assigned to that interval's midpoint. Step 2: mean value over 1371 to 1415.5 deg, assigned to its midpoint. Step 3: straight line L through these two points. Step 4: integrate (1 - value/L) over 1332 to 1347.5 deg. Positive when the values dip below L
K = -2.0 deg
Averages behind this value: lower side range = 215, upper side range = 277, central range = 280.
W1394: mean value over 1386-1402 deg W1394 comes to 280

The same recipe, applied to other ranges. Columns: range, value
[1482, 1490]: 301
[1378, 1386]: 280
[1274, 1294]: 217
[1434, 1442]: 281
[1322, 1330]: 285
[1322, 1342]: 281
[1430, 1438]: 276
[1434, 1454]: 281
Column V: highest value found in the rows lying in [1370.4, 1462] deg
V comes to 297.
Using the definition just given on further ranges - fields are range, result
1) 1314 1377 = 291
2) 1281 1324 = 284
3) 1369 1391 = 281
